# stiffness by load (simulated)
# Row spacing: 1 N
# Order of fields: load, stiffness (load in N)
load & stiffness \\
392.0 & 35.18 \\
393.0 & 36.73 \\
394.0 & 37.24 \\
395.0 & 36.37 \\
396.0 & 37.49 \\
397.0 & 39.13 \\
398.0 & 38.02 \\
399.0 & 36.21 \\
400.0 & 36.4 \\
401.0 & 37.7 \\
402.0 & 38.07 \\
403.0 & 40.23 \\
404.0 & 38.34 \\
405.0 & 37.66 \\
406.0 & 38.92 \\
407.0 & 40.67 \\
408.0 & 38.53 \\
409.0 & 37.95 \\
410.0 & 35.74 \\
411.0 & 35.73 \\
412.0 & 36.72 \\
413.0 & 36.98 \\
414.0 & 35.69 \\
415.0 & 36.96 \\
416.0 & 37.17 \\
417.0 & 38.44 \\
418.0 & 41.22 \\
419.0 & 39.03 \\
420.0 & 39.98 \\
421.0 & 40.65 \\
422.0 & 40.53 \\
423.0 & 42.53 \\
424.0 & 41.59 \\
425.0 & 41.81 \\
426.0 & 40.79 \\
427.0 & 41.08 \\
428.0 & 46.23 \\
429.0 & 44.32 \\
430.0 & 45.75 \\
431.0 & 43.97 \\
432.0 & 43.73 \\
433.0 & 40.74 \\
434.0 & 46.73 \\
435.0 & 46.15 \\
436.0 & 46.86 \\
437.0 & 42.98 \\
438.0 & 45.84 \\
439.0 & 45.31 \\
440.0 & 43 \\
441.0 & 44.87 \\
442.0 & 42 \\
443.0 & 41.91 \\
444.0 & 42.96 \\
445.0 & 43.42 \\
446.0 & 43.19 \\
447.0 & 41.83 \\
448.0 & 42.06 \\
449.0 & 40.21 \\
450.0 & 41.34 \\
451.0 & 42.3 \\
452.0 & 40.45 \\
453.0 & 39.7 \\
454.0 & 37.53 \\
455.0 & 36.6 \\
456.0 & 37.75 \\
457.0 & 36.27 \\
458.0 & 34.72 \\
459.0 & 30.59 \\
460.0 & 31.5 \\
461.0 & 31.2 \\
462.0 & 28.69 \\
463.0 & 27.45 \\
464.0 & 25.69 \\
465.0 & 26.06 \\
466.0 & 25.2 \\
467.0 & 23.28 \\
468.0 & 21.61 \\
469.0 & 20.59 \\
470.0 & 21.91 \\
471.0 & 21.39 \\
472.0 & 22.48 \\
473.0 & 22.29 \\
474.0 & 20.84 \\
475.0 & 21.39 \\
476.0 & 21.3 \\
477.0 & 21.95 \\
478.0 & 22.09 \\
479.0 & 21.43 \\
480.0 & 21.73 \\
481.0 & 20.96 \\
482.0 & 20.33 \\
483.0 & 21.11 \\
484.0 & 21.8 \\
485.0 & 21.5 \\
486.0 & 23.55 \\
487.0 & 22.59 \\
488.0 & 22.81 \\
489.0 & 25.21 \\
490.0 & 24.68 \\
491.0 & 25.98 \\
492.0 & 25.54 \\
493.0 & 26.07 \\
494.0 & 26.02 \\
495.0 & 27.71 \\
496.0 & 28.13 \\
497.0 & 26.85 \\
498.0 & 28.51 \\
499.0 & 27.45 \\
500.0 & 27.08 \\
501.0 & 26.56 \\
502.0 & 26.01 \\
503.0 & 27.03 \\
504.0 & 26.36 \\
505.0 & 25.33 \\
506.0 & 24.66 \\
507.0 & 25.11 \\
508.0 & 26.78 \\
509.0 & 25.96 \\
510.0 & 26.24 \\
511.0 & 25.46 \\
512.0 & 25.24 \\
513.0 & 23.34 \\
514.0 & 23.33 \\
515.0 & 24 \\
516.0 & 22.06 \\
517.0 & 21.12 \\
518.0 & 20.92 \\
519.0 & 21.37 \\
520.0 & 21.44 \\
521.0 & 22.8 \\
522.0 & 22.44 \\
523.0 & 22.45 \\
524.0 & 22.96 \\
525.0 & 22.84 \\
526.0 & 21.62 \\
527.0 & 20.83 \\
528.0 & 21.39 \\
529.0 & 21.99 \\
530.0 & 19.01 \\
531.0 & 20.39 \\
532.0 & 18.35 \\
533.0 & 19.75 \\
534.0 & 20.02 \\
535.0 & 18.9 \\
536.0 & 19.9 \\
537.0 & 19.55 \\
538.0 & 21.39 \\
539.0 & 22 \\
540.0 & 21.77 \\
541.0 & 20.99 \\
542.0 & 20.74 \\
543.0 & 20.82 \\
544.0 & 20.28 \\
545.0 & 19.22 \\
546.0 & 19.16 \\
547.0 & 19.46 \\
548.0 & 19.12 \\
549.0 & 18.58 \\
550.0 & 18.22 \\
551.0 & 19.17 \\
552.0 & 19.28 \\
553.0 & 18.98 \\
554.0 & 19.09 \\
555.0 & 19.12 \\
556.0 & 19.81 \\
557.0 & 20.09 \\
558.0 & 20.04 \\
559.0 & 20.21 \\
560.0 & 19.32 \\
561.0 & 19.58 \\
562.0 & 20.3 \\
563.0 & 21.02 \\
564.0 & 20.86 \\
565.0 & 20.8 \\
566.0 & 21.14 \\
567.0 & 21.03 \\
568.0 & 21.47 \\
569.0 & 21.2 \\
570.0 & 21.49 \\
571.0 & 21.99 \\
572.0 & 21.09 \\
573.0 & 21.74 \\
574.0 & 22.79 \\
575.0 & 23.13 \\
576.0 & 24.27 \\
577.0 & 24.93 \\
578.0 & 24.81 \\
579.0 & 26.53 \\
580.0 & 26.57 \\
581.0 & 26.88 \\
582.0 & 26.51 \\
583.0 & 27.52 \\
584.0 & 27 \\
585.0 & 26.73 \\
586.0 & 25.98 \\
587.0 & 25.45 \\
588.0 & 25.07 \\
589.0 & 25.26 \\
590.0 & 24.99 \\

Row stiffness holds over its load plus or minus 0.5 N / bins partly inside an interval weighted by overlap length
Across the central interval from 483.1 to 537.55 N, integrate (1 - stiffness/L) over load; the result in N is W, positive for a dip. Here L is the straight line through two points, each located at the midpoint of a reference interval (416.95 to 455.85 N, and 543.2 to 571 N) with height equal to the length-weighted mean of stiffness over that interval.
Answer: 9.5 N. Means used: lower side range 42.3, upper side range 20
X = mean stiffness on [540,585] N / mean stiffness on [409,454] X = 0.52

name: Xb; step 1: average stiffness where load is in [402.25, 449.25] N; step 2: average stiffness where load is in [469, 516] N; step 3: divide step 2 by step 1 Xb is 0.6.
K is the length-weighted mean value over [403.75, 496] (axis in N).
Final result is 34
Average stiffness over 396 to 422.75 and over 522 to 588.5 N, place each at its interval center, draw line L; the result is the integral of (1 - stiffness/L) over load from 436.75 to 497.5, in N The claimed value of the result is 3.3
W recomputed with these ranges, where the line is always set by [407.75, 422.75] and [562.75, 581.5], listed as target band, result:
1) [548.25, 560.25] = 2.57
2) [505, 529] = 4.25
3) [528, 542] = 3.23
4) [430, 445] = -3.39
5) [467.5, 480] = 4.17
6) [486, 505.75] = 2.77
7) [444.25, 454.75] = -1.90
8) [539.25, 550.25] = 2.41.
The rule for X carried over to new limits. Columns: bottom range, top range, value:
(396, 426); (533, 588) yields 0.56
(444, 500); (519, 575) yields 0.72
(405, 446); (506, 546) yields 0.53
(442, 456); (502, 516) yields 0.62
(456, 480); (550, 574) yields 0.80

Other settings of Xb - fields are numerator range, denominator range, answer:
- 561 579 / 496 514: 0.85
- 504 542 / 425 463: 0.55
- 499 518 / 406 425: 0.65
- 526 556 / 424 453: 0.46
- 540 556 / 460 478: 0.82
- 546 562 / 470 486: 0.90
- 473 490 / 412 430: 0.55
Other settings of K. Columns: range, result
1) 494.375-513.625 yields 26.3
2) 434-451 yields 43.4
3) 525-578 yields 20.6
